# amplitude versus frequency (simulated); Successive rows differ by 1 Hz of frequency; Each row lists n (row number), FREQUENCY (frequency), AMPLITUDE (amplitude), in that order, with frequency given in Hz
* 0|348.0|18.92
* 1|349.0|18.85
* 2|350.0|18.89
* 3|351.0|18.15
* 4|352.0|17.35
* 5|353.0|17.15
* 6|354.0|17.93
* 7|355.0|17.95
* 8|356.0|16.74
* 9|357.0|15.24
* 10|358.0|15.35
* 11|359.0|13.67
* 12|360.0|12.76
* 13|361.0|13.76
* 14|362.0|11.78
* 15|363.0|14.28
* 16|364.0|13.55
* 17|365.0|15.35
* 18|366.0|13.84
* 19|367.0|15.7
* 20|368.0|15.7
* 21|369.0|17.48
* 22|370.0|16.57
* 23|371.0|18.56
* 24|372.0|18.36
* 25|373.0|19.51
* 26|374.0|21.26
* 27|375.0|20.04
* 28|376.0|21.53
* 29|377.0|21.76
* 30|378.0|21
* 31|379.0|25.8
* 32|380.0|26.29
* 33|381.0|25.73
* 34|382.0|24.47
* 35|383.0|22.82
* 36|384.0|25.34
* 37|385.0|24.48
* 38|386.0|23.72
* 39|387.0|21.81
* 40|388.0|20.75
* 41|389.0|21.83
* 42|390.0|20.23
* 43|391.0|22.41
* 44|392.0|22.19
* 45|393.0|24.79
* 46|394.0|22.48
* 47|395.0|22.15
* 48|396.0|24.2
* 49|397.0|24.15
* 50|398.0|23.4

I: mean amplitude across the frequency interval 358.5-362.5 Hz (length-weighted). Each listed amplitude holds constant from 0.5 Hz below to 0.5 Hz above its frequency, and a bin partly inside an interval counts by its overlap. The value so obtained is 13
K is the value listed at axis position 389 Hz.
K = 21.83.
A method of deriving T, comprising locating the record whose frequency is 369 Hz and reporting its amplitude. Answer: 17.48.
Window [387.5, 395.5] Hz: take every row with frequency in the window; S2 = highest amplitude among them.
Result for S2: 24.79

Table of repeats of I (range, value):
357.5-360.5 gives 13.9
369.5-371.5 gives 17.6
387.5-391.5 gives 21.3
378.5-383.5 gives 25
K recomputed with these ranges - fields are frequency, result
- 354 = 17.93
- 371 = 18.56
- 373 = 19.51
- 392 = 22.19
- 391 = 22.41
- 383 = 22.82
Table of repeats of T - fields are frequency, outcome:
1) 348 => 18.92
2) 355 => 17.95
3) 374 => 21.26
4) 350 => 18.89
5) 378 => 21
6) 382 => 24.47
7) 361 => 13.76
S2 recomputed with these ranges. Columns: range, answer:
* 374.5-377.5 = 21.76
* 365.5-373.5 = 19.51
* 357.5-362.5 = 15.35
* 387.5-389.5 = 21.83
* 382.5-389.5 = 25.34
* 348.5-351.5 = 18.89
